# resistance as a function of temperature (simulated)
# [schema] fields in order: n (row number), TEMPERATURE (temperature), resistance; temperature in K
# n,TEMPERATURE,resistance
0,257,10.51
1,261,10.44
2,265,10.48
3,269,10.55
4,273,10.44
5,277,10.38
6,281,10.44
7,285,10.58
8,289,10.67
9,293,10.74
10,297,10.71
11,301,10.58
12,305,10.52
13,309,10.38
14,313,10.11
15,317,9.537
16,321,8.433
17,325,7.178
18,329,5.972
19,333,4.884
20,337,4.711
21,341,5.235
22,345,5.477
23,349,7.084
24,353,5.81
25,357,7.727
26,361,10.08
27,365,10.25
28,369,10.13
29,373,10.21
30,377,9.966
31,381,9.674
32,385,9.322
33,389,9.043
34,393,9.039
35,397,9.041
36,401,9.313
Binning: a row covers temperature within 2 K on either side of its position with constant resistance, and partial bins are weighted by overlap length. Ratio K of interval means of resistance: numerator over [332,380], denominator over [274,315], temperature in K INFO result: 0.7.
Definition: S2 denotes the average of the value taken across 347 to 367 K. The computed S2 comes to 8.19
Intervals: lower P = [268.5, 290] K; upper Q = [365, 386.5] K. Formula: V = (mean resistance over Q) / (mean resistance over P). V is 0.9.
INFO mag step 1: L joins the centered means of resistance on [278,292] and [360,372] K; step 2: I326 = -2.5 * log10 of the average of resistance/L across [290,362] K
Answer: 0.27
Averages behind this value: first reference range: 10.6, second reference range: 10.2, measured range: 8.07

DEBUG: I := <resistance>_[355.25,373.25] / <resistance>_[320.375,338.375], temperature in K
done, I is 1.6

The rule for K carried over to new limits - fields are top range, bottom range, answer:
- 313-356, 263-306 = 0.63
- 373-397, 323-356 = 1.61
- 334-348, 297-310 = 0.50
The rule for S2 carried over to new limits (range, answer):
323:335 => 6.01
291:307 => 10.6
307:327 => 9.13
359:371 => 10.2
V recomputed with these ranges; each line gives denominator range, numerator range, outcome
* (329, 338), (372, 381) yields 1.97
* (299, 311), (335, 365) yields 0.65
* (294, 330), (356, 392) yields 1.03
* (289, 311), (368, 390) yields 0.92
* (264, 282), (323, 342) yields 0.54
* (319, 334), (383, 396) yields 1.36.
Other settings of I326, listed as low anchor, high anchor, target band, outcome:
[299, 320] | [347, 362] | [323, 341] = 0.490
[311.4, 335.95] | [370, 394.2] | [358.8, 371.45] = -0.129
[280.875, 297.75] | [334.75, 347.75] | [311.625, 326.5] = -0.163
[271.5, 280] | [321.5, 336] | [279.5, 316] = -0.219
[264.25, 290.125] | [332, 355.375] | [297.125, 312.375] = -0.233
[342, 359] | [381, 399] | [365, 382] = -0.245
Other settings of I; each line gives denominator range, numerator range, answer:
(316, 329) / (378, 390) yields 1.19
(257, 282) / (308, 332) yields 0.80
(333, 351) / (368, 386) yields 1.78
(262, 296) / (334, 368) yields 0.67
